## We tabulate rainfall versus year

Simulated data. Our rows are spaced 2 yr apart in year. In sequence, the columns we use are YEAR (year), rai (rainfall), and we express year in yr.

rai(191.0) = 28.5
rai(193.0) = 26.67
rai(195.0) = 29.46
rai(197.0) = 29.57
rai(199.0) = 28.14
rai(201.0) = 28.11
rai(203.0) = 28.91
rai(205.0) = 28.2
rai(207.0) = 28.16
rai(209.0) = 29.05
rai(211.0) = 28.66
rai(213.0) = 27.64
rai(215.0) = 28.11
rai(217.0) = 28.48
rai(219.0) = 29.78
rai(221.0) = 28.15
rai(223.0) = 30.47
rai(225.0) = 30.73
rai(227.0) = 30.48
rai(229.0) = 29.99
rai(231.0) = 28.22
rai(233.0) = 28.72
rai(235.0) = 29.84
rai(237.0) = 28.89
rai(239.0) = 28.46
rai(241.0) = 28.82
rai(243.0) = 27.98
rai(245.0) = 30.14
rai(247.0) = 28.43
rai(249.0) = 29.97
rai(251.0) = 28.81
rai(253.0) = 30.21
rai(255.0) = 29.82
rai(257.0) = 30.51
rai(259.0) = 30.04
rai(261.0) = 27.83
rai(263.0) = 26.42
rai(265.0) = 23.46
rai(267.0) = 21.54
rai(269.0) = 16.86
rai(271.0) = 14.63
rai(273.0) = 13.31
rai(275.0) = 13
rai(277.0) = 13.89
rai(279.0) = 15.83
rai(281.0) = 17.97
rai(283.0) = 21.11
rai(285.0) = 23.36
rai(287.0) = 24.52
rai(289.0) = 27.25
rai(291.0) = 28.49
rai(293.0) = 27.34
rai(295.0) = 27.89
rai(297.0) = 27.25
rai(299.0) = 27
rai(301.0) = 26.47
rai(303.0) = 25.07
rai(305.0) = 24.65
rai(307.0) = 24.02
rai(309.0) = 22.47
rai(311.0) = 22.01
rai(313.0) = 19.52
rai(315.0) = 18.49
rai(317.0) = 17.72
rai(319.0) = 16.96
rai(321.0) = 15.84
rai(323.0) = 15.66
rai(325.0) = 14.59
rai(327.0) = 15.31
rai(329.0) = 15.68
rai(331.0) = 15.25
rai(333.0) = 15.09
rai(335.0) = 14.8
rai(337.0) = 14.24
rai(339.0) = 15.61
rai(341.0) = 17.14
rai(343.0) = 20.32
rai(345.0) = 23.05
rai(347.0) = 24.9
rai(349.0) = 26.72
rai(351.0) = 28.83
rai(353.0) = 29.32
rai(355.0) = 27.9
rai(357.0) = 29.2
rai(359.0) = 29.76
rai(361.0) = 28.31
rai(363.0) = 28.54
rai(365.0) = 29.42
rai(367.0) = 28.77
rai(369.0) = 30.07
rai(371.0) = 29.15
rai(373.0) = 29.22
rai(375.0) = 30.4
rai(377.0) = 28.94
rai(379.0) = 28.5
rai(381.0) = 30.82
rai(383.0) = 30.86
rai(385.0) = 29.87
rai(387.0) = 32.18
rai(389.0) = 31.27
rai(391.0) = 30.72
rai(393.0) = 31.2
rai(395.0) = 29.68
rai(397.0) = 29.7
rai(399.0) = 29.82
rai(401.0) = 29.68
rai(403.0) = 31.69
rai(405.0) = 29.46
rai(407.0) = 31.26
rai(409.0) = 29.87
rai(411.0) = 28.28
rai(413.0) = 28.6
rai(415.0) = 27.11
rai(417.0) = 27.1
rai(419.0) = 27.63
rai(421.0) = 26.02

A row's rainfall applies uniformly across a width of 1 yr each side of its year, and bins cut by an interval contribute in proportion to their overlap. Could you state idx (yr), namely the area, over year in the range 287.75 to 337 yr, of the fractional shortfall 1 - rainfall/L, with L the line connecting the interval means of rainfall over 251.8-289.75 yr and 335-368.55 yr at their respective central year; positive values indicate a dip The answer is 5.3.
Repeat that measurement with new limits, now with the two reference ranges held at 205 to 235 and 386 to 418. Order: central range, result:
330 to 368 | 7.8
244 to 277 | 5.5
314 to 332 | 8.1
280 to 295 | 2.5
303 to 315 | 2.9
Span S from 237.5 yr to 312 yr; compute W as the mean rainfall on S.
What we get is 24.5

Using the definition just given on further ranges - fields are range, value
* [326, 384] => 24.7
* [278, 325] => 22.3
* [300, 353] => 19.8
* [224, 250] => 29.3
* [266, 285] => 16.8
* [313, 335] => 16.2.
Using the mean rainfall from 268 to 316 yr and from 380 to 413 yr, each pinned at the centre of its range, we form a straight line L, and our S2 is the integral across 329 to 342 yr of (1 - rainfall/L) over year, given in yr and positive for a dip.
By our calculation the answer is 5.1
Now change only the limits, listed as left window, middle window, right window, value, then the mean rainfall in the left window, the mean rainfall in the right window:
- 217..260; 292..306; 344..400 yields 1.33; 29.4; 29.2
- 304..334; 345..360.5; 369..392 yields -1.86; 18.2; 30.2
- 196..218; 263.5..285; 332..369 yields 7.14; 28.5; 24.2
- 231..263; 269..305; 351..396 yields 9.04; 29.1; 29.7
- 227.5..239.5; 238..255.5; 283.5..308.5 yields -0.45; 29.1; 25.9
